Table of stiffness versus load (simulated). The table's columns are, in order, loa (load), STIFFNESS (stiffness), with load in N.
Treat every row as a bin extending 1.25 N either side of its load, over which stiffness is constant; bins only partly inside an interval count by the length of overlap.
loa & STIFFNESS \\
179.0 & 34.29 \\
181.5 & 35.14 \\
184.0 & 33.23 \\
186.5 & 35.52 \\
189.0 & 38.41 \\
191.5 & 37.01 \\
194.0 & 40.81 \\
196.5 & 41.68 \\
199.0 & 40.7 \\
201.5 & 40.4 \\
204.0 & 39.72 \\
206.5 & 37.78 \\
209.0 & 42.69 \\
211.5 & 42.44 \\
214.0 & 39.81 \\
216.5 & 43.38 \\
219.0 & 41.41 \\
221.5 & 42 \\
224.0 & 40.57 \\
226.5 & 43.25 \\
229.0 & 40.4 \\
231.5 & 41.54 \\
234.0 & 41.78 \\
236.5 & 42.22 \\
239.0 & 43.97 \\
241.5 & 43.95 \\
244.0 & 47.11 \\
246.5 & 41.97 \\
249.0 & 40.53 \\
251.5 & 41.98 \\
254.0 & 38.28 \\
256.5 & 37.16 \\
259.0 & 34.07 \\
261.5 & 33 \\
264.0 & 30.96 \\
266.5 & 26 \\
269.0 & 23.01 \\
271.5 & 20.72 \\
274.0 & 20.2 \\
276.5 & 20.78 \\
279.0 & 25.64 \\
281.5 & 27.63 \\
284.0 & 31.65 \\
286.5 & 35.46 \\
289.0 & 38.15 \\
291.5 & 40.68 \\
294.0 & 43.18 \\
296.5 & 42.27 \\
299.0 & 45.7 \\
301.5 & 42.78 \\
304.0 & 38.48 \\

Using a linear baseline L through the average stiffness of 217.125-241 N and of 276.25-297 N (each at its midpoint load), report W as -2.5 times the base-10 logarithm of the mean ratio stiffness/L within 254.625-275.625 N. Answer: 0.30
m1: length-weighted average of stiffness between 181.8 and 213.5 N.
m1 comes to 39.1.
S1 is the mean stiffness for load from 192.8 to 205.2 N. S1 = 40.7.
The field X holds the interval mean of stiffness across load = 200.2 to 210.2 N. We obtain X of 40.1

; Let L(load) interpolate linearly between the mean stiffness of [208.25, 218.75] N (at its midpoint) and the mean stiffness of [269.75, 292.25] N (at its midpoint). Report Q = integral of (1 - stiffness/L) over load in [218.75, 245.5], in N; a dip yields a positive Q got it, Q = -3.09 N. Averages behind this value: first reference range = 42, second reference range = 28.6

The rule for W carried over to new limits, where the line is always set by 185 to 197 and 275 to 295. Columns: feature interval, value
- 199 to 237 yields -0.127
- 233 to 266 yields -0.135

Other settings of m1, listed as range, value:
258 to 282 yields 26.1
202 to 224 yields 41.1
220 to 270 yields 38.8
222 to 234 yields 41.5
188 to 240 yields 41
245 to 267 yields 36.5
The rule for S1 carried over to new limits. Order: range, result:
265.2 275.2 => 22.5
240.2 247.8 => 44.3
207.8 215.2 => 41.7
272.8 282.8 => 23.6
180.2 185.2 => 34.2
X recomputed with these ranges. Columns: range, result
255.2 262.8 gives 34.7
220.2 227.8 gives 41.9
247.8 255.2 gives 40.3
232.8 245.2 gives 43.8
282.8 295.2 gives 37.8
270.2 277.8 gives 20.6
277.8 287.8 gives 30.2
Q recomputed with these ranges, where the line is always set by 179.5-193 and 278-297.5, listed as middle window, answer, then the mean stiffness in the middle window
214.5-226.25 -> -2.0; 41.8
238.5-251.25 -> -2.7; 43.4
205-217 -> -1.8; 41.1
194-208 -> -1.7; 40.2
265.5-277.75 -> 4.7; 22.1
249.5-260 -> -0.7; 38.2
